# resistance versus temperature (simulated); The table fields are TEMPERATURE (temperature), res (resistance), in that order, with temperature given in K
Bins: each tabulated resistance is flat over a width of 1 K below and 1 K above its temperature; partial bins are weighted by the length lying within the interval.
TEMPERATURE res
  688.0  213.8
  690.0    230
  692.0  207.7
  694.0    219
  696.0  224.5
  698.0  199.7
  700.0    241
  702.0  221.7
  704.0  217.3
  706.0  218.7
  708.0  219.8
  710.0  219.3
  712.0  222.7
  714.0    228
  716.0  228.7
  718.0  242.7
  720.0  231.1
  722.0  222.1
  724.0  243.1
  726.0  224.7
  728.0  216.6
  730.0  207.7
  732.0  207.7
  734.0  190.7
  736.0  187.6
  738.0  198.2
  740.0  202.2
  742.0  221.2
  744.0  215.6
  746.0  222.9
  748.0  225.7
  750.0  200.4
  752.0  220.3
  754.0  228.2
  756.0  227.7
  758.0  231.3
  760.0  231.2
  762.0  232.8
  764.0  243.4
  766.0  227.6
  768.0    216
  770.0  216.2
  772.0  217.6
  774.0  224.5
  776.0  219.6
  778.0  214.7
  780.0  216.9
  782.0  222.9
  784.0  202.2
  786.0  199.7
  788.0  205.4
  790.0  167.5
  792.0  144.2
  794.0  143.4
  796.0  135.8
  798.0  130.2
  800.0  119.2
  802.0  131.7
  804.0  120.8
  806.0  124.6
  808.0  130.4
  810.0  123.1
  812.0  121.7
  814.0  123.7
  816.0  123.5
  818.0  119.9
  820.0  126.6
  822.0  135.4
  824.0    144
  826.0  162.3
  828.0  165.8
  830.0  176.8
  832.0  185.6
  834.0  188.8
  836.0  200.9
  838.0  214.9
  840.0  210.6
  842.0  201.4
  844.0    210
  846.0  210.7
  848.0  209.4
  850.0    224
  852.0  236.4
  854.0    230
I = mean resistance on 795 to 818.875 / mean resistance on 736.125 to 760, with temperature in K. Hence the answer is 0.58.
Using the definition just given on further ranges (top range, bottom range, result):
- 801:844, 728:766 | 0.72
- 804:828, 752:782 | 0.59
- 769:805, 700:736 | 0.81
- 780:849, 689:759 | 0.75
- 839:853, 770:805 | 1.20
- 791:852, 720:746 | 0.75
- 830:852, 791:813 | 1.59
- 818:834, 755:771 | 0.68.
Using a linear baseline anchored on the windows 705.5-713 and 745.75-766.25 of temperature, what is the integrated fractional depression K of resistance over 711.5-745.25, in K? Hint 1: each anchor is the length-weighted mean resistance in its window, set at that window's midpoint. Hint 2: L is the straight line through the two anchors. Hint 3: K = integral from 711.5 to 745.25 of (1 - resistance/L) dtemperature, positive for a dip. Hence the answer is 0.9 K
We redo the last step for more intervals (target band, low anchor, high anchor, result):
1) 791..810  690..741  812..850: 5.6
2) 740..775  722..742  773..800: -4.5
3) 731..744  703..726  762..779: 1.3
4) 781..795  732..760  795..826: -2.2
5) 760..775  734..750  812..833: -3.0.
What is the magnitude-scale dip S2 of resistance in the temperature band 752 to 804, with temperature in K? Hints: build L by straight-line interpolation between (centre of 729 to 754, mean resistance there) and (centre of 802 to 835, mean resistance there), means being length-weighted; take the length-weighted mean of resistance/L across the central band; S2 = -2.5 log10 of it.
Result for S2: -0.11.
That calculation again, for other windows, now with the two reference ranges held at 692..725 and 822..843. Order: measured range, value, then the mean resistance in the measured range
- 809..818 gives 0.47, 123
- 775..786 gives -0.07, 214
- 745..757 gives -0.05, 221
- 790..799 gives 0.35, 142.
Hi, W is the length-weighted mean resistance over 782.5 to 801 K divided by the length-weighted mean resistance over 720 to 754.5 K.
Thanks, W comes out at 0.8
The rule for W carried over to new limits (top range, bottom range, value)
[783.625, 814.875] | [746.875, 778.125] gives 0.64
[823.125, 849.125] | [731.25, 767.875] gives 0.88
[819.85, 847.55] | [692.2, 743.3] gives 0.84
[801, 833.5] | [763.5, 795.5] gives 0.68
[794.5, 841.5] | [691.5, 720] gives 0.67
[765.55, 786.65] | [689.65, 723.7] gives 0.97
